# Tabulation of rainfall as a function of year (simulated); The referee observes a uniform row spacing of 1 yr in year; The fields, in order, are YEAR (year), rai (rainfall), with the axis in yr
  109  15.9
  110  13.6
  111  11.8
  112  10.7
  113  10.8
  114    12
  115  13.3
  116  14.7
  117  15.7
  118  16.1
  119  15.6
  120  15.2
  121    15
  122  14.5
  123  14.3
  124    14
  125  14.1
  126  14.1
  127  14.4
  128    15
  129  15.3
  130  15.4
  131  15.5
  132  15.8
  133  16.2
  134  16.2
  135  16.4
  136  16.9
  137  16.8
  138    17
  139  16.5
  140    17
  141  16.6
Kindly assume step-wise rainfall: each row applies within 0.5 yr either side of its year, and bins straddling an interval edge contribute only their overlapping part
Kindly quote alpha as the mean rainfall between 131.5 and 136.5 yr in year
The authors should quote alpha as 16.3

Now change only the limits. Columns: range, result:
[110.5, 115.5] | 11.7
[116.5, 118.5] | 15.9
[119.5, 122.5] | 14.9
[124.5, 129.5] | 14.6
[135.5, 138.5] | 16.9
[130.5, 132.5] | 15.7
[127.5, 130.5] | 15.2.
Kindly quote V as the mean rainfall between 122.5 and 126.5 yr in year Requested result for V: 14.1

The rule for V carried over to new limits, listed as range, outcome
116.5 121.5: 15.5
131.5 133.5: 16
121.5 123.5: 14.4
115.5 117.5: 15.2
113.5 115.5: 12.7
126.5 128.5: 14.7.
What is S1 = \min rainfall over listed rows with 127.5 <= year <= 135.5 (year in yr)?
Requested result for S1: 15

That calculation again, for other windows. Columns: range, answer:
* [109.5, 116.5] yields 10.7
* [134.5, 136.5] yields 16.4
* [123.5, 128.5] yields 14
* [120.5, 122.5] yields 14.5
